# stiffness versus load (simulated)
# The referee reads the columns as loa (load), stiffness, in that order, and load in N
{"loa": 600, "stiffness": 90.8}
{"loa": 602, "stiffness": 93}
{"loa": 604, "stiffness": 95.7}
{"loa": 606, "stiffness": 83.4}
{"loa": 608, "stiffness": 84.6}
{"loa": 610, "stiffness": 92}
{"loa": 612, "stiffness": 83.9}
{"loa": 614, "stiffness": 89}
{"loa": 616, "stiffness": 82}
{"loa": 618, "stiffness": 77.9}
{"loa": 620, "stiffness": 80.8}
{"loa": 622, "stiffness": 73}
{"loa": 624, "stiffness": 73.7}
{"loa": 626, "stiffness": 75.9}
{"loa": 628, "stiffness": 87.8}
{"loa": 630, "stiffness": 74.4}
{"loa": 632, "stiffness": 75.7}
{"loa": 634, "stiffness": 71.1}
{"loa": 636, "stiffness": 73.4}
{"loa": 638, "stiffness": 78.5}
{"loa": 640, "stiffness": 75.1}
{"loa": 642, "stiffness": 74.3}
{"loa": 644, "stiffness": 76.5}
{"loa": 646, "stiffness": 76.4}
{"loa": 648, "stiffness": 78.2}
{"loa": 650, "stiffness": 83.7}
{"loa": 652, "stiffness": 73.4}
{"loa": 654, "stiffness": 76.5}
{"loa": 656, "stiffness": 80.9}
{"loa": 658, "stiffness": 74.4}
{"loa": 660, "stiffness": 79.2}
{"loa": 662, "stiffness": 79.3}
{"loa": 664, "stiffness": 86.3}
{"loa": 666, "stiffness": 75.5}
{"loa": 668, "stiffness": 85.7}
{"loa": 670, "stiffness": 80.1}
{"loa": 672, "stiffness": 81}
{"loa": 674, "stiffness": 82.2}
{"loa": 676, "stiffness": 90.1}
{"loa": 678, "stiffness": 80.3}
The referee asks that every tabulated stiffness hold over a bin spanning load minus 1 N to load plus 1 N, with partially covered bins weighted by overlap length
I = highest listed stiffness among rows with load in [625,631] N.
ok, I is 87.8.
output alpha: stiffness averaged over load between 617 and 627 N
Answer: 76.3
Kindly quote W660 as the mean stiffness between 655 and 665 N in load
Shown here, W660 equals 80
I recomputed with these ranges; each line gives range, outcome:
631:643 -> 78.5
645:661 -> 83.7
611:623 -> 89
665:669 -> 85.7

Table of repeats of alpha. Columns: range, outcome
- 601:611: 89.7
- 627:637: 76.5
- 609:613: 88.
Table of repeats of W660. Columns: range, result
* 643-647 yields 76.5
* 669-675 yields 81.1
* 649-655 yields 77.9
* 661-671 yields 81.4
